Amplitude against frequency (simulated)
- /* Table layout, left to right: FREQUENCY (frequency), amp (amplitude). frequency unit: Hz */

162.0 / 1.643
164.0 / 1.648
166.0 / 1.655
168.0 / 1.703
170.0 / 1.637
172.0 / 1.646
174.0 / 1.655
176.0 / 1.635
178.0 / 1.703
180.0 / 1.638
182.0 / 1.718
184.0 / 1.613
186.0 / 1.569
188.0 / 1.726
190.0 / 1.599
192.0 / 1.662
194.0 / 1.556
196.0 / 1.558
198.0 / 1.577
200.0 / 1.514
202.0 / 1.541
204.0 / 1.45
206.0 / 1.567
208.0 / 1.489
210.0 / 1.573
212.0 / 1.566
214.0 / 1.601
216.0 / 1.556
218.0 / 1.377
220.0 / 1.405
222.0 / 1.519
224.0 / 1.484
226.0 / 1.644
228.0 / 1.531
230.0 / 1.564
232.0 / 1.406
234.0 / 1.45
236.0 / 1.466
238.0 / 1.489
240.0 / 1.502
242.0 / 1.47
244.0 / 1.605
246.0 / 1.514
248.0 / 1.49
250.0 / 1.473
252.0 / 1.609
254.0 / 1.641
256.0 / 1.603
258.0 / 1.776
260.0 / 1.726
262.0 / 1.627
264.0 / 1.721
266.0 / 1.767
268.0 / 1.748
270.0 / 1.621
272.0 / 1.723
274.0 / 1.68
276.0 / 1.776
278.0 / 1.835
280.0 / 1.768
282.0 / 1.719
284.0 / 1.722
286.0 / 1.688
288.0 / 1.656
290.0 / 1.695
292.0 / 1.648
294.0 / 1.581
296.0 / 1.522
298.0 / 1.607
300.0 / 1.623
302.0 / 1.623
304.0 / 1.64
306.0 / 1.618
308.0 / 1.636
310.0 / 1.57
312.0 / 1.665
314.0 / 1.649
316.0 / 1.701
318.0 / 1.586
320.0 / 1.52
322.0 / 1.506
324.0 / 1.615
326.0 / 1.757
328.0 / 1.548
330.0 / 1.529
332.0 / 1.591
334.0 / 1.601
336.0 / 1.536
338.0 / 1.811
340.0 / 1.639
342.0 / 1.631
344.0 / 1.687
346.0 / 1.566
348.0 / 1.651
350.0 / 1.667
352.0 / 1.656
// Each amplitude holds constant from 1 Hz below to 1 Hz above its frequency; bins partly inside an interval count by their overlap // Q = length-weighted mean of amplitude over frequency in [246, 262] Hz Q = 1.61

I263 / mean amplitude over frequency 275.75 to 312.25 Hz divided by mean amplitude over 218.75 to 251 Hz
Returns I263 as 1.11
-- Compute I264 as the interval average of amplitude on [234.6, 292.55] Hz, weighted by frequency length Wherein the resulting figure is 1.65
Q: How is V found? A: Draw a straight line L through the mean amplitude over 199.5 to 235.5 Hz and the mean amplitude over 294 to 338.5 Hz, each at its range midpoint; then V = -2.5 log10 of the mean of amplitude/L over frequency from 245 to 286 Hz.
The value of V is -0.079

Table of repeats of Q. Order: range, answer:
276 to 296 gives 1.7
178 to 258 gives 1.55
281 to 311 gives 1.64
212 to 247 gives 1.51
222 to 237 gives 1.51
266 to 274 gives 1.7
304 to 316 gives 1.63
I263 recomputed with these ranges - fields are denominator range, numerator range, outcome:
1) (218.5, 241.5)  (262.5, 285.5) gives 1.16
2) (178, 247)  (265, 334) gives 1.07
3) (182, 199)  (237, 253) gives 0.94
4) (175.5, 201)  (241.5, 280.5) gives 1.02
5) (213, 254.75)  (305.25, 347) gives 1.07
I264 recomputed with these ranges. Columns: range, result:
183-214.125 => 1.57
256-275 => 1.7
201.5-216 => 1.54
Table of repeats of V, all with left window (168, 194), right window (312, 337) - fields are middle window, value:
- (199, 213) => 0.08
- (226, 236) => 0.09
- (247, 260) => 0.01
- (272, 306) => -0.04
